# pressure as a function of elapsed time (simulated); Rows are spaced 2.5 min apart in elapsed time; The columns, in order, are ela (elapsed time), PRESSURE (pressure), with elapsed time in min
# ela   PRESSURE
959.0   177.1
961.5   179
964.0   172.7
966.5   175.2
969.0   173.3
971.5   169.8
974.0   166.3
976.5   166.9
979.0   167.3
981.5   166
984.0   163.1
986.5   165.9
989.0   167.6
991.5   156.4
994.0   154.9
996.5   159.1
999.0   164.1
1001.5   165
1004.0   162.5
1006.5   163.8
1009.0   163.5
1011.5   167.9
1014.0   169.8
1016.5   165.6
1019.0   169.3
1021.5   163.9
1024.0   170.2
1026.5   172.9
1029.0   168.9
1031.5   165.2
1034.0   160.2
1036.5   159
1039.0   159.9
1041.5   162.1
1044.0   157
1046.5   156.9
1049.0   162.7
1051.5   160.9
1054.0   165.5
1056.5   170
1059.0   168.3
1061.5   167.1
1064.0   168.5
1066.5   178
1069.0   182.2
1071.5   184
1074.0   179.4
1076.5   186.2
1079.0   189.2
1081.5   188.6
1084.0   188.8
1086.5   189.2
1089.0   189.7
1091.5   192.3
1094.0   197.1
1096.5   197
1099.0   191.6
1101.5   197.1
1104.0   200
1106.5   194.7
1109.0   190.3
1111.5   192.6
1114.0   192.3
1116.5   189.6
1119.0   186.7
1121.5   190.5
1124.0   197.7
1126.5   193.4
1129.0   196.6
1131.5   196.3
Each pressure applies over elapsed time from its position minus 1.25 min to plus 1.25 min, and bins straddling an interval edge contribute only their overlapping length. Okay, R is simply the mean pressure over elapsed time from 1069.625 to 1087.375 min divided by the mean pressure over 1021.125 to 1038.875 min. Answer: 1.13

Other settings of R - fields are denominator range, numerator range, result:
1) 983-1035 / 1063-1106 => 1.14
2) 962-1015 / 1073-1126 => 1.15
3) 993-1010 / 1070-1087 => 1.15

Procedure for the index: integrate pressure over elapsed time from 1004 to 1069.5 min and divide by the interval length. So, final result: 166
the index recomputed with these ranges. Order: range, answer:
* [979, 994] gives 163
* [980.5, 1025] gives 164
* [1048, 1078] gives 173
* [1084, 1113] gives 194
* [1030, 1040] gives 161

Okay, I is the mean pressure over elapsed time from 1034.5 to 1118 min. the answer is 180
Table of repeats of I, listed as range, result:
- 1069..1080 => 184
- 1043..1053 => 160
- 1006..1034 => 167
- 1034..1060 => 162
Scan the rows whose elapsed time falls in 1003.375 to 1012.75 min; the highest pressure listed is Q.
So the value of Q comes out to 167.9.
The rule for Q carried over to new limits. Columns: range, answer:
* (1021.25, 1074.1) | 184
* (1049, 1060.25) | 170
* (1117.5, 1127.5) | 197.7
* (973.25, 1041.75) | 172.9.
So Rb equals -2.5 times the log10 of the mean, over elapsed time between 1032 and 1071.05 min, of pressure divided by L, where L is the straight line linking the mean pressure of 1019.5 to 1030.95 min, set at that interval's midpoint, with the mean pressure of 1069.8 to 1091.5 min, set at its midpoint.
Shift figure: 0.08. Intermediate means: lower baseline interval 169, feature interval 166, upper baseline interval 187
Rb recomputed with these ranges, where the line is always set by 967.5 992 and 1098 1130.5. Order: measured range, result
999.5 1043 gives 0.062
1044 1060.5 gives 0.110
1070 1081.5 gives 0.004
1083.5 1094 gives -0.015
